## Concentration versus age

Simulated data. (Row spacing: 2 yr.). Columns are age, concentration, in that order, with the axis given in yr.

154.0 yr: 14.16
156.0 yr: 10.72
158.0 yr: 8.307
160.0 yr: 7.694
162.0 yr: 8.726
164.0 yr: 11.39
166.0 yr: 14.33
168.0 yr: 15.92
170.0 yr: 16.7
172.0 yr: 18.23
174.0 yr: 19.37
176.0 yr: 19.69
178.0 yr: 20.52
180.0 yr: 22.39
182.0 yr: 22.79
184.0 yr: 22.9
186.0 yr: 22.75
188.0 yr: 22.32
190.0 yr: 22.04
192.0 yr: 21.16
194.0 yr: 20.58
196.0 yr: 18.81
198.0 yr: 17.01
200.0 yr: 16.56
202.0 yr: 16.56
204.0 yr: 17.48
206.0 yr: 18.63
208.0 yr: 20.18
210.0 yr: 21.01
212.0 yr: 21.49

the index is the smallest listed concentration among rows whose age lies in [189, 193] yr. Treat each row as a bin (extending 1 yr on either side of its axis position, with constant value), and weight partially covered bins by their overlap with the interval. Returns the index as 21.16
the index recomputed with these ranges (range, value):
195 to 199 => 17.01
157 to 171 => 7.694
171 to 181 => 18.23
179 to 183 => 22.39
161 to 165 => 8.726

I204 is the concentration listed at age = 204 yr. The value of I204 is 17.48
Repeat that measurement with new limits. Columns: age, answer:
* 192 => 21.16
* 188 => 22.32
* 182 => 22.79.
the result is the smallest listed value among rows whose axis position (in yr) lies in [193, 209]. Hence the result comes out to 16.56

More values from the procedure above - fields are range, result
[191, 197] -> 18.81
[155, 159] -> 8.307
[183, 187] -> 22.75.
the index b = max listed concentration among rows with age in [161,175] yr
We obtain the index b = 19.37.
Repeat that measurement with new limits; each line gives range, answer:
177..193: 22.9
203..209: 20.18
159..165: 11.39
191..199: 21.16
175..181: 22.39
